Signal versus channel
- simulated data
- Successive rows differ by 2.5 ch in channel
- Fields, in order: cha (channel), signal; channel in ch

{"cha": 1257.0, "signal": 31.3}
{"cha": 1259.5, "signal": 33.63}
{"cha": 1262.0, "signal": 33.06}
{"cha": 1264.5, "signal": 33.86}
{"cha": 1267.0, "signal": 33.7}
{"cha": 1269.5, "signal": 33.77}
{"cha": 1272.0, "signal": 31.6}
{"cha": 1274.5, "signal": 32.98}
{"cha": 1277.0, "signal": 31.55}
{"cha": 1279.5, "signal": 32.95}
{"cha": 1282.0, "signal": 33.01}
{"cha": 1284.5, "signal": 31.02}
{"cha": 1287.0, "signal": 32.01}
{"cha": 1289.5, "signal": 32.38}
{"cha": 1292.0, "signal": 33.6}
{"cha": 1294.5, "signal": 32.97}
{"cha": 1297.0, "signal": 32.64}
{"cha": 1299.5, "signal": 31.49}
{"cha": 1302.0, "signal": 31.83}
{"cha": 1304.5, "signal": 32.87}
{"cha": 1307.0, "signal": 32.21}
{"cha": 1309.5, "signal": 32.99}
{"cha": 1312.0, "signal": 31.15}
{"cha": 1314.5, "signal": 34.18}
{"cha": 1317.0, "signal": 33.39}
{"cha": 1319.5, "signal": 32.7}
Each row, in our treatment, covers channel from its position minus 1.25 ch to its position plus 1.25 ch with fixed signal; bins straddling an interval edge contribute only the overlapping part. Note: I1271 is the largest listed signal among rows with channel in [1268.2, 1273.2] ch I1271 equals 33.77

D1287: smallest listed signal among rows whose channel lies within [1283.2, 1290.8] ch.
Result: 31.02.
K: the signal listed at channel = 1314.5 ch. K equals 34.18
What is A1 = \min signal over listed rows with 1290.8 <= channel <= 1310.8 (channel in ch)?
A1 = 31.49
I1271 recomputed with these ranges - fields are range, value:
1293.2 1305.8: 32.97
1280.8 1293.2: 33.6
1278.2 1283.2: 33.01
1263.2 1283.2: 33.86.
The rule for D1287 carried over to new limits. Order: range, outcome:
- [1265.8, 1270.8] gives 33.7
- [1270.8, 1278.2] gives 31.55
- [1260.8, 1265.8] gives 33.06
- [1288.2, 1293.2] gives 32.38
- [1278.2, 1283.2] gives 32.95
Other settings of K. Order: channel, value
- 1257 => 31.3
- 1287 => 32.01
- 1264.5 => 33.86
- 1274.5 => 32.98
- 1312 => 31.15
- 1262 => 33.06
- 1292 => 33.6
